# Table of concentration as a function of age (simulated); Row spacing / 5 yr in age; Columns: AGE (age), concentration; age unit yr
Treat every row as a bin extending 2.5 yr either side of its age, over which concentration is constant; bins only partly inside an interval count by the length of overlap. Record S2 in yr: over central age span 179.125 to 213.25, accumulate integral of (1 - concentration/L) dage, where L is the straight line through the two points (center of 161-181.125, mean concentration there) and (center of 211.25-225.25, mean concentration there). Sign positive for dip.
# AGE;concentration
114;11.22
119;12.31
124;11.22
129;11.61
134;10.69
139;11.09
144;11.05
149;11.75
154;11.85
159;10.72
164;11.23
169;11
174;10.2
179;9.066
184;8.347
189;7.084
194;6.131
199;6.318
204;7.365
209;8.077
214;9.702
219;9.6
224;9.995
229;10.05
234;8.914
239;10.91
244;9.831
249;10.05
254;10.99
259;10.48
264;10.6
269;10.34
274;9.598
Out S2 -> 8.7 yr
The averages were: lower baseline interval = 10.4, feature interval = 7.48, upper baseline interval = 9.72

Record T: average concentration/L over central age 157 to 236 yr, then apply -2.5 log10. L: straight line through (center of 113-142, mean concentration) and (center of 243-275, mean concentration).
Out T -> 0.203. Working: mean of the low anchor 11.4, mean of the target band 8.98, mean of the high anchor 10.3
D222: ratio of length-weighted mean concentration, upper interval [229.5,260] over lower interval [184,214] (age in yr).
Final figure 1.4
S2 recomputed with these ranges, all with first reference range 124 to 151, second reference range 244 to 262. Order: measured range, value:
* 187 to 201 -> 5.60 yr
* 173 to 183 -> 1.45 yr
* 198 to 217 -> 4.77 yr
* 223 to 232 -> 0.54 yr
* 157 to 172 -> 0.10 yr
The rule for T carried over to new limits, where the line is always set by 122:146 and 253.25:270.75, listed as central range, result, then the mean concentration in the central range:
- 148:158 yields -0.06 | 11.6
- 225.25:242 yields 0.08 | 9.96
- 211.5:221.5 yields 0.12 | 9.65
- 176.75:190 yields 0.30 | 8.27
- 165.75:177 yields 0.04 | 10.6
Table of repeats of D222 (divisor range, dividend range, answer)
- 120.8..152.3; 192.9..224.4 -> 0.72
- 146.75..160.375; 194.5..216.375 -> 0.67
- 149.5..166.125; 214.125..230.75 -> 0.87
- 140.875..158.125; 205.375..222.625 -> 0.79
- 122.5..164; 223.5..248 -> 0.88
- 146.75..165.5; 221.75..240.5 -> 0.87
